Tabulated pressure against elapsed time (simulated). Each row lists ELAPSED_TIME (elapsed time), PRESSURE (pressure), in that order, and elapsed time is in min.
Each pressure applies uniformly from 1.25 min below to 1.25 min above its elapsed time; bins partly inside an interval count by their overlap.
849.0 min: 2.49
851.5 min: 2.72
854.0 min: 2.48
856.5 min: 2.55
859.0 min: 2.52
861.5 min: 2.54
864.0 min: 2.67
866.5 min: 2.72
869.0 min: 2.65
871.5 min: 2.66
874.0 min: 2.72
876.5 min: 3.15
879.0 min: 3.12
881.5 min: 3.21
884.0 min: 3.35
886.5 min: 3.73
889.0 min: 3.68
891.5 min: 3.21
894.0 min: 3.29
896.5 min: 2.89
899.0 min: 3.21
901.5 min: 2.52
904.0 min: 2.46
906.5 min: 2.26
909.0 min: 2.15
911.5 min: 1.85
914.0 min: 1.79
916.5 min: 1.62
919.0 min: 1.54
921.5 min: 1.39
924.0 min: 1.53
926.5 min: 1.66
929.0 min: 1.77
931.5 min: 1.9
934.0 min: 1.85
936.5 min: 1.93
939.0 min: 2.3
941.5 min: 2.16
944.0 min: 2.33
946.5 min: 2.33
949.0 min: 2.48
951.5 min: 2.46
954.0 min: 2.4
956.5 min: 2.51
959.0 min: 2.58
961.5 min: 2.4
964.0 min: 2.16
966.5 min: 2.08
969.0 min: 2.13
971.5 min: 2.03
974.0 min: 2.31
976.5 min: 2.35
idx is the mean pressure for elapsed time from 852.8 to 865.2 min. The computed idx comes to 2.55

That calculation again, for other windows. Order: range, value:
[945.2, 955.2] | 2.42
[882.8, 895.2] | 3.45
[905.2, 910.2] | 2.21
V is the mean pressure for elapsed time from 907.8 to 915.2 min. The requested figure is 1.93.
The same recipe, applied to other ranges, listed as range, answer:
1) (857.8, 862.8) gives 2.53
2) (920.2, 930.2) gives 1.59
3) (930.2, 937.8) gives 1.9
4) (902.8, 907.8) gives 2.36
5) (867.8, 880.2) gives 2.86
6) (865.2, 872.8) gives 2.68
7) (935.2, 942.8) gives 2.13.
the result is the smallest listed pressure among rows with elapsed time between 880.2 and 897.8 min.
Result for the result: 2.89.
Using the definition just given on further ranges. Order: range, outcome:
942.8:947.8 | 2.33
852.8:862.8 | 2.48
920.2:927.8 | 1.39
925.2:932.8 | 1.66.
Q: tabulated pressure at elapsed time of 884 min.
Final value 3.35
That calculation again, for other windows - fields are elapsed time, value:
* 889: 3.68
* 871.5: 2.66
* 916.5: 1.62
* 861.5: 2.54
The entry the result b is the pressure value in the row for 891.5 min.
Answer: 3.21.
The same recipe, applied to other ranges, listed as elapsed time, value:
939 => 2.3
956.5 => 2.51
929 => 1.77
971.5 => 2.03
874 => 2.72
